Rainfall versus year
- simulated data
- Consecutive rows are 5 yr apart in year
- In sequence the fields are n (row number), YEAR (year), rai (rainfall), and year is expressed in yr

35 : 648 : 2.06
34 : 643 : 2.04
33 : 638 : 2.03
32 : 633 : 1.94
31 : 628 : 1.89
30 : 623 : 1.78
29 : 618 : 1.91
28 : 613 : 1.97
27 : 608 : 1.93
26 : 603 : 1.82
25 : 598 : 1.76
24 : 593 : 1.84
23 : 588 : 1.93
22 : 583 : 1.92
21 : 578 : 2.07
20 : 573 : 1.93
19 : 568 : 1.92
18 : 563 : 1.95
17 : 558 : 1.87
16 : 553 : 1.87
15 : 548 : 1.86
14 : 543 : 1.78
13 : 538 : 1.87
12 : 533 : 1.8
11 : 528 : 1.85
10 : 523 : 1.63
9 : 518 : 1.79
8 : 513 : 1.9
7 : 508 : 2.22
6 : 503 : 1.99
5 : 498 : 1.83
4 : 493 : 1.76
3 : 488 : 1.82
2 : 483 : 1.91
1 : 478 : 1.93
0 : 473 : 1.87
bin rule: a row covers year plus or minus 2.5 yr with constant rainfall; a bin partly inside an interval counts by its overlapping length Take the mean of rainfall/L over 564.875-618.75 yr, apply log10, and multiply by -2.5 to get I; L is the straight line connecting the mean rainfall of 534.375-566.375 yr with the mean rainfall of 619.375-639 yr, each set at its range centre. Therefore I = -0.01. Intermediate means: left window 1.87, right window 1.9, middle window 1.91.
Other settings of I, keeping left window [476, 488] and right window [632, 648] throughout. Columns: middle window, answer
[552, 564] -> 0.035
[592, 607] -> 0.098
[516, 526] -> 0.128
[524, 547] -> 0.072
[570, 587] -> 0.002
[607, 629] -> 0.060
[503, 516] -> -0.064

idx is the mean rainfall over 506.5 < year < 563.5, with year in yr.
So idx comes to 1.86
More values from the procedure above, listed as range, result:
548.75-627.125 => 1.9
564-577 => 1.94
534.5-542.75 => 1.84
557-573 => 1.92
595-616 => 1.87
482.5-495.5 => 1.82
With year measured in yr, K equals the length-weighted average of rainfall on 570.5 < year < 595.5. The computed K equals 1.94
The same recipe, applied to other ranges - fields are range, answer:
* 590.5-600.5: 1.8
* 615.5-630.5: 1.86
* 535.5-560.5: 1.85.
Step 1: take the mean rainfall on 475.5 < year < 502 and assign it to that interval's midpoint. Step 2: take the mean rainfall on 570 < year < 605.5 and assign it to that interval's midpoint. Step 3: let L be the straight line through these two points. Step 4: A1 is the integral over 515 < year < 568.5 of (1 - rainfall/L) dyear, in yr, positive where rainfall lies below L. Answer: 1.30 yr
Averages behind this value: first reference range 1.86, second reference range 1.9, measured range 1.83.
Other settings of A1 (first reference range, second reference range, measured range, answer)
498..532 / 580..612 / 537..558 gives 0.40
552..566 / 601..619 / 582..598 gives 0.28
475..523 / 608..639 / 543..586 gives -0.26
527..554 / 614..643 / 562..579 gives -0.86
